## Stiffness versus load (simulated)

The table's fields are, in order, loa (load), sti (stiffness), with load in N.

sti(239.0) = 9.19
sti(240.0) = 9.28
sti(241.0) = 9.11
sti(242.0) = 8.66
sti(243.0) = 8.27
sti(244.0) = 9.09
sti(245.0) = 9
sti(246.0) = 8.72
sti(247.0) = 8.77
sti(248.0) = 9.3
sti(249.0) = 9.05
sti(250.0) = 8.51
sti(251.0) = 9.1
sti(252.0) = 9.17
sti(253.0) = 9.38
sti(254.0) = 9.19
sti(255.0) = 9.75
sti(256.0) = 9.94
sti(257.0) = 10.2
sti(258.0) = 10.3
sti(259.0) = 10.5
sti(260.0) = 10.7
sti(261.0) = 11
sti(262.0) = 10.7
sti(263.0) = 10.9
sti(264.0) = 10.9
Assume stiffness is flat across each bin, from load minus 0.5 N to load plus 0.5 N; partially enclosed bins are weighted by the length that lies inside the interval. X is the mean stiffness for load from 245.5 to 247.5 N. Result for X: 8.75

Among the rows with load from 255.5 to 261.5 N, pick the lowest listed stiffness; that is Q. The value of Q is 9.94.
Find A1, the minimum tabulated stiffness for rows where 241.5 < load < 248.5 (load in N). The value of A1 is 8.27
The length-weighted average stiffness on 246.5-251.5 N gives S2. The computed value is 8.95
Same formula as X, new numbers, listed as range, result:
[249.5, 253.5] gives 9.04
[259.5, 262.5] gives 10.8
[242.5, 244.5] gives 8.68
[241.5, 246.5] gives 8.75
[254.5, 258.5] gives 10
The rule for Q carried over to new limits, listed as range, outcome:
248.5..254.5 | 8.51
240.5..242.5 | 8.66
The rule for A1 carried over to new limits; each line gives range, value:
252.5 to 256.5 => 9.19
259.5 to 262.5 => 10.7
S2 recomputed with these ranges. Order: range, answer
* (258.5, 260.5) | 10.6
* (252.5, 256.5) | 9.56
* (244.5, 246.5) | 8.86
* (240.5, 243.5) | 8.68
